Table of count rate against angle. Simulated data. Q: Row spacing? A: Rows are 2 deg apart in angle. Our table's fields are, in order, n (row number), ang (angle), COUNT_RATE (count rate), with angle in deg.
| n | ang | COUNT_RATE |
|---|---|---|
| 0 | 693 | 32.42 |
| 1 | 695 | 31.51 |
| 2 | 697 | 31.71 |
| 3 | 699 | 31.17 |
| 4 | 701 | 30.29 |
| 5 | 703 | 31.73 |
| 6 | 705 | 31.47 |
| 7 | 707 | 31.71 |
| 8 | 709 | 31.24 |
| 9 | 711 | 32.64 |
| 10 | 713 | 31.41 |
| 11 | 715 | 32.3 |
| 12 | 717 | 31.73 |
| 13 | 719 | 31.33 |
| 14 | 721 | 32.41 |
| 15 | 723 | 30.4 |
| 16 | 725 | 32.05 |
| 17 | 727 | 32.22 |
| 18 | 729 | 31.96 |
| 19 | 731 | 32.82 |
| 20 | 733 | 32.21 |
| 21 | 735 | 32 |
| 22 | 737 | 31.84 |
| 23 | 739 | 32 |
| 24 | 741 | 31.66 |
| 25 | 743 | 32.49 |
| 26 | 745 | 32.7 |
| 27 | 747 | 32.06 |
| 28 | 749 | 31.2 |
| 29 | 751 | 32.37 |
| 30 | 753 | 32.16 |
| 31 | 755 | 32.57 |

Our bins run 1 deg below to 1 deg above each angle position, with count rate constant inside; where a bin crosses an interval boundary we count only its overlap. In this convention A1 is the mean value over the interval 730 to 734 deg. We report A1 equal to 32.5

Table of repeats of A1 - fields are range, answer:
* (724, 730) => 32.1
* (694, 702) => 31.2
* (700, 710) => 31.3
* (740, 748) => 32.2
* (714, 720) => 31.8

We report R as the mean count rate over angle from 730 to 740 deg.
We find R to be 32.2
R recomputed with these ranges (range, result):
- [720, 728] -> 31.8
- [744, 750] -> 32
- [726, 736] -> 32.2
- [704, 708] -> 31.6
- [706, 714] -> 31.8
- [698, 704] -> 31.1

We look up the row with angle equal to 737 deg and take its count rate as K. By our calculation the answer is 31.84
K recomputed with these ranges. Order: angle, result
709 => 31.24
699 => 31.17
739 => 32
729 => 31.96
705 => 31.47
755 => 32.57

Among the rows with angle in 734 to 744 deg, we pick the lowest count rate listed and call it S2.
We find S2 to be 31.66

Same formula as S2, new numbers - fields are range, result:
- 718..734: 30.4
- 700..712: 30.29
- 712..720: 31.33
